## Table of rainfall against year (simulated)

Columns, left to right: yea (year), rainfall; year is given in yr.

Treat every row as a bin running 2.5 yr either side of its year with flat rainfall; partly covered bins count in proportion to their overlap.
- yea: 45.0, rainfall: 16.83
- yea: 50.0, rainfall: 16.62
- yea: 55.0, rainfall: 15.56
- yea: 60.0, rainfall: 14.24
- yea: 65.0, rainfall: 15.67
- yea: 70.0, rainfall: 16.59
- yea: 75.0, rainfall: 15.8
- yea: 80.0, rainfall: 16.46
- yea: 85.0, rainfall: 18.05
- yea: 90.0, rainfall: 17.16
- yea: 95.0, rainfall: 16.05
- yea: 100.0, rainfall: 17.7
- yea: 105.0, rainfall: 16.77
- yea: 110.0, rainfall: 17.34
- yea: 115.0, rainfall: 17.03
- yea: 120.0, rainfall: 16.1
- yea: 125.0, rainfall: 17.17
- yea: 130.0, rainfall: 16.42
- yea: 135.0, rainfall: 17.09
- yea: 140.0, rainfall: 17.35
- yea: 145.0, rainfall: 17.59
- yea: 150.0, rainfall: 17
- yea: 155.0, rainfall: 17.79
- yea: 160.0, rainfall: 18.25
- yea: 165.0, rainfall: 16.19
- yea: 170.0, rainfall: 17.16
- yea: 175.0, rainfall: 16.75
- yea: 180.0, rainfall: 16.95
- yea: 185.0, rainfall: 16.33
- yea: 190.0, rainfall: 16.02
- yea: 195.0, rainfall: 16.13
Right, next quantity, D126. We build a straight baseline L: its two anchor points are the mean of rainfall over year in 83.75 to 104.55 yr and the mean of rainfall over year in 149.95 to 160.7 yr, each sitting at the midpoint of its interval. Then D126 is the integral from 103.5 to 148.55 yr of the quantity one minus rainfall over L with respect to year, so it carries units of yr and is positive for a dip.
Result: 1.20 yr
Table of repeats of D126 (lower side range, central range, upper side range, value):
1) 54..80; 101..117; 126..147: -0.56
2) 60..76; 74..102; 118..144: -1.38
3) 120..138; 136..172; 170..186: -1.15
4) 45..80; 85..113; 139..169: -1.08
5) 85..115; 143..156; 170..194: -0.50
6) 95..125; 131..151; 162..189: -0.49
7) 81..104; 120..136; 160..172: 0.30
